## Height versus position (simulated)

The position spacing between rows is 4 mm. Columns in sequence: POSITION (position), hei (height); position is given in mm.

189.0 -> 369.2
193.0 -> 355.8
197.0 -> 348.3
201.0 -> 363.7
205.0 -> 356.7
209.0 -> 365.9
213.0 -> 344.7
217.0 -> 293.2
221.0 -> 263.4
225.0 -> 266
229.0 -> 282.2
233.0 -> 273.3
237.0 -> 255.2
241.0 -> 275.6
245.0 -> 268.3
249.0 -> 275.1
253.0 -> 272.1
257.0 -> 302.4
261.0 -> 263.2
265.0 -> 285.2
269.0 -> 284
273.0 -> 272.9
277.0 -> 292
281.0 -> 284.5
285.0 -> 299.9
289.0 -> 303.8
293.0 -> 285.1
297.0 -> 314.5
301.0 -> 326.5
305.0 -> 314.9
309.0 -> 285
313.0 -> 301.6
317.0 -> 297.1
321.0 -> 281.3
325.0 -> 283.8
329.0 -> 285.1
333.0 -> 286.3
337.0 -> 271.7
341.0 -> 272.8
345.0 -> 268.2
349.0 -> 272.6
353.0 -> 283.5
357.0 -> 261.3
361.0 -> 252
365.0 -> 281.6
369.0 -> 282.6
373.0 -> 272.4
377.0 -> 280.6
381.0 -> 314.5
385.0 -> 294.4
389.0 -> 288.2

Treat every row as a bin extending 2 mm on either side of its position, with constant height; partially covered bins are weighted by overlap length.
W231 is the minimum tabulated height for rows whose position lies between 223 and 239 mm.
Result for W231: 255.2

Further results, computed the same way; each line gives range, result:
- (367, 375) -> 272.4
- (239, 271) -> 263.2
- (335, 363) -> 252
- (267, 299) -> 272.9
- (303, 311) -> 285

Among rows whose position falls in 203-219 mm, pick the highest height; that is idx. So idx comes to 365.9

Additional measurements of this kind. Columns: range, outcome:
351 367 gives 283.5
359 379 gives 282.6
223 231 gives 282.2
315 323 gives 297.1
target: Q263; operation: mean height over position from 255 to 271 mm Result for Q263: 284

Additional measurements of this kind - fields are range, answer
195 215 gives 356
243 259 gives 279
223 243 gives 270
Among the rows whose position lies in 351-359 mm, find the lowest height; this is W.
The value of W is 261.3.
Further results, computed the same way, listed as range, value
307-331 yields 281.3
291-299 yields 285.1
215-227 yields 263.4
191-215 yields 344.7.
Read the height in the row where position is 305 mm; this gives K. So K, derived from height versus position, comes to 314.9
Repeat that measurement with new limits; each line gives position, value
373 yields 272.4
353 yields 283.5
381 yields 314.5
